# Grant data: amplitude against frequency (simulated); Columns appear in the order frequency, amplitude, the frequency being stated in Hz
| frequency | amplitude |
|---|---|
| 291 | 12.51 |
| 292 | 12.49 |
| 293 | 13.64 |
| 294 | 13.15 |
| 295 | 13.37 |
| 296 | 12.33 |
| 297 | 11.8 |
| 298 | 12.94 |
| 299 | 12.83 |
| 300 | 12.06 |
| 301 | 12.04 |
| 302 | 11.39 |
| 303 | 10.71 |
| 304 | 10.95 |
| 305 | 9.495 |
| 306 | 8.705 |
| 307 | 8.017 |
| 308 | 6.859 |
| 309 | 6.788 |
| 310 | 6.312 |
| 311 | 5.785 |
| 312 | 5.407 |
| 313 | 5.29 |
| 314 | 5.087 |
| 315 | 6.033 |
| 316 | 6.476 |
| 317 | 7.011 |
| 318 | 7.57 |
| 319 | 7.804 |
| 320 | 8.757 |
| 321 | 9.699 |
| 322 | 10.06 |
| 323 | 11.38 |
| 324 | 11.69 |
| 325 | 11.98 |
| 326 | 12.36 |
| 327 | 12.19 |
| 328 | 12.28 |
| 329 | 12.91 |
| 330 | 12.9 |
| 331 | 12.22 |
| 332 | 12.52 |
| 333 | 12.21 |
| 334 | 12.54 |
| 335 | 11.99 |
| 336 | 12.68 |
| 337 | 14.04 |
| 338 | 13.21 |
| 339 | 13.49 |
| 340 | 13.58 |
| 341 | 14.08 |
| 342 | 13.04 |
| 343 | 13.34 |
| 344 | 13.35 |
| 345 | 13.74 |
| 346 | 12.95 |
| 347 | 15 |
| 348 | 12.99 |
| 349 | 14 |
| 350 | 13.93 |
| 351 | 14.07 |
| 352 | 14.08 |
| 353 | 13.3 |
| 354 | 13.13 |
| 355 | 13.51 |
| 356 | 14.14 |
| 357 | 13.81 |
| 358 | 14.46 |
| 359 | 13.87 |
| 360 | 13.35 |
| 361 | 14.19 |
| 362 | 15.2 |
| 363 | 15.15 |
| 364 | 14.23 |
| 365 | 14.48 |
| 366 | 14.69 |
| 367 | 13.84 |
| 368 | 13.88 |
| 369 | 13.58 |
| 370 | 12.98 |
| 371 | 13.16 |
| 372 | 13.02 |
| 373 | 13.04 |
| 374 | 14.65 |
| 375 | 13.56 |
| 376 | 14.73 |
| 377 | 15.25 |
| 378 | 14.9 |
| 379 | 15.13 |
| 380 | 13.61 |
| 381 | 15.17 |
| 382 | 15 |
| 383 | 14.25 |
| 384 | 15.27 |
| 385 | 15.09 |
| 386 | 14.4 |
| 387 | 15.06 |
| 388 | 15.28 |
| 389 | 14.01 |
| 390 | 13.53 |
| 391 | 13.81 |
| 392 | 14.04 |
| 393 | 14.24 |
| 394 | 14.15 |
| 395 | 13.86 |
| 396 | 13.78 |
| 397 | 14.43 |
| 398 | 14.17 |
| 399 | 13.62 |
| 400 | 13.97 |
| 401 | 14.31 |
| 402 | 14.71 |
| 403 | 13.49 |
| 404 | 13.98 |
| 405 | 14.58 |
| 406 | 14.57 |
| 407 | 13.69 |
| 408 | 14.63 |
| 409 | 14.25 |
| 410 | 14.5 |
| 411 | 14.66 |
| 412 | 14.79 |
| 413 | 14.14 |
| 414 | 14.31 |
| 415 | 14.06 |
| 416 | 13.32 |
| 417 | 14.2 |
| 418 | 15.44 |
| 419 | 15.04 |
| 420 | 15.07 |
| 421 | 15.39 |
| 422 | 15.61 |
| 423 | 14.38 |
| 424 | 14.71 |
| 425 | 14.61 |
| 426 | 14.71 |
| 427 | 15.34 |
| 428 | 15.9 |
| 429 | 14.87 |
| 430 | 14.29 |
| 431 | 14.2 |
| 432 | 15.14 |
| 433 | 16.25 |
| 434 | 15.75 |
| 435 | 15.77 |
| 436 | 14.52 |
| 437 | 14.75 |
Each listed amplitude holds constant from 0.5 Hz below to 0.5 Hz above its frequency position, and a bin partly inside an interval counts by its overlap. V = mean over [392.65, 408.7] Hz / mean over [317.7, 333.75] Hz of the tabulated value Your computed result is 1.26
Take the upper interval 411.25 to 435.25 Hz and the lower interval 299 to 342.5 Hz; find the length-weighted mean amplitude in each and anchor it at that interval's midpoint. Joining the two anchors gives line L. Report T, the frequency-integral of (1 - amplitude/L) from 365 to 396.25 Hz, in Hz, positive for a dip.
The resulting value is -3.1 Hz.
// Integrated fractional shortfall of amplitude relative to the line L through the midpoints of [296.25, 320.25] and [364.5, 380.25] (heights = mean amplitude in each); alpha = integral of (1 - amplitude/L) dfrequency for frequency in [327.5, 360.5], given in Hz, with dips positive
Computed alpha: -4.9 Hz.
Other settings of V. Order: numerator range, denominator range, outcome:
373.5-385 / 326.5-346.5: 1.13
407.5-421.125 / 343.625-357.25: 1.06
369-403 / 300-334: 1.50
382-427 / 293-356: 1.28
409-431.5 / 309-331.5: 1.62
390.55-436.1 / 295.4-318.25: 1.65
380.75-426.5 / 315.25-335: 1.34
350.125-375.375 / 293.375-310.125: 1.30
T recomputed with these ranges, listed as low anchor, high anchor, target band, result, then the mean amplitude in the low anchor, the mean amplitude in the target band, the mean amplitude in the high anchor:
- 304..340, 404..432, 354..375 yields -3.4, 9.89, 13.9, 14.6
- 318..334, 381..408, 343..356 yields -1.4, 11.3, 13.7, 14.3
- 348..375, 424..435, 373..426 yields 0.5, 13.9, 14.4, 15.1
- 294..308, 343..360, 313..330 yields 3.8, 11.2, 9.55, 13.7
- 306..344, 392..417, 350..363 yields -2.4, 10.3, 14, 14.2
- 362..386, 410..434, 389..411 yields 0.7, 14.3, 14.1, 14.8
